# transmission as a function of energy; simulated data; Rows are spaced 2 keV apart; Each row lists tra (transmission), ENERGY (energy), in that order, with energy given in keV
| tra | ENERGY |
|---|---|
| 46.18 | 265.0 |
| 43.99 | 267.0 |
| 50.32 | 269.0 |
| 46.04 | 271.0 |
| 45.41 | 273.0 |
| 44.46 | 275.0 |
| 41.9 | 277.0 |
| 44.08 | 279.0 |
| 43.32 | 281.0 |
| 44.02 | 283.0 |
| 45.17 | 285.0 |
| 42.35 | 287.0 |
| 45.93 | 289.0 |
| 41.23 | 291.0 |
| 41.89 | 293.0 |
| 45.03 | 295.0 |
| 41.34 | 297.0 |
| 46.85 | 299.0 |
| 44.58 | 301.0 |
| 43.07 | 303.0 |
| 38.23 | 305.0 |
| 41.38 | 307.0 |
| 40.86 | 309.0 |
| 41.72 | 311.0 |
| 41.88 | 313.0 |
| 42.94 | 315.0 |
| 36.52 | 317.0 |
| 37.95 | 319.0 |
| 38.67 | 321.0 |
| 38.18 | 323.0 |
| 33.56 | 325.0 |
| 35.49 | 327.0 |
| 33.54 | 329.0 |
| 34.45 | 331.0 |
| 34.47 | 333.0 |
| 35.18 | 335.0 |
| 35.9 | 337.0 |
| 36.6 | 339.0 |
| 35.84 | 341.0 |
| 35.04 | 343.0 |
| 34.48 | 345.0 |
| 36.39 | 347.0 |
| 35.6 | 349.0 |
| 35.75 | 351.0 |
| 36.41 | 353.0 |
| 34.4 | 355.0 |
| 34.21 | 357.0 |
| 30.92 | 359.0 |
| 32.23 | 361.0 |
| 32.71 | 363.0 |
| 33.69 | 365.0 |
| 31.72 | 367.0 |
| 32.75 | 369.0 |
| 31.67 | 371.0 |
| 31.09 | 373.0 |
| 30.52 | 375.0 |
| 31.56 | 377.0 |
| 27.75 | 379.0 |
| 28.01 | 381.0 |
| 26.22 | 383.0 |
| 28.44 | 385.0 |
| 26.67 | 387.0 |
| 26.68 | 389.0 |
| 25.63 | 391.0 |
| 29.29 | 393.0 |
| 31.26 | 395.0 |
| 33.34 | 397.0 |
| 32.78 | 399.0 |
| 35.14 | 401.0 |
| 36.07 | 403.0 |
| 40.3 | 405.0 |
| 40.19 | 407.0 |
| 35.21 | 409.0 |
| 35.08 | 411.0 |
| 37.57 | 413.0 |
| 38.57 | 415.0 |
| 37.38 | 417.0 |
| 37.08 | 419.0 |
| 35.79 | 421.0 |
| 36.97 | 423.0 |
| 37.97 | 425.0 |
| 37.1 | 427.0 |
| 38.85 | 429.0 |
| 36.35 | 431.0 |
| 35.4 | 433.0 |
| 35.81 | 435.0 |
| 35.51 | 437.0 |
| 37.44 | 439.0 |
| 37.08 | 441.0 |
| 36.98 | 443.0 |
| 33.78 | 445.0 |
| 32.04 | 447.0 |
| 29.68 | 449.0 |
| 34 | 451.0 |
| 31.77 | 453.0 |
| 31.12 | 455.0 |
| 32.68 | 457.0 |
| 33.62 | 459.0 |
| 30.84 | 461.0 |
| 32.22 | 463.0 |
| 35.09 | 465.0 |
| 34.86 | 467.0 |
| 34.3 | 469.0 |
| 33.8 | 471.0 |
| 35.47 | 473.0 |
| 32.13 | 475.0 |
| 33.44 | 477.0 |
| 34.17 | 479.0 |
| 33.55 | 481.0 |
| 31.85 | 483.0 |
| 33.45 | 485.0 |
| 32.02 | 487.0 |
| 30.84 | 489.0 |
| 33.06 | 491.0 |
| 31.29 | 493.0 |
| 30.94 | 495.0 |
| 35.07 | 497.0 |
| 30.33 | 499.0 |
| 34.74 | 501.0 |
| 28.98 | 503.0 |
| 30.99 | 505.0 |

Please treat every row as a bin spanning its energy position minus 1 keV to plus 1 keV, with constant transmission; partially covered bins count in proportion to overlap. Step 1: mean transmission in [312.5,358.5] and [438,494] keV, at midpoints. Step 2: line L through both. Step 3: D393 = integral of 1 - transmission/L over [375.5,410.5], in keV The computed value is 3.4 keV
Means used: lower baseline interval 36.1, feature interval 31.5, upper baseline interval 33.3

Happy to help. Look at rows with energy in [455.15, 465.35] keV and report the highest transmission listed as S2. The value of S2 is 35.09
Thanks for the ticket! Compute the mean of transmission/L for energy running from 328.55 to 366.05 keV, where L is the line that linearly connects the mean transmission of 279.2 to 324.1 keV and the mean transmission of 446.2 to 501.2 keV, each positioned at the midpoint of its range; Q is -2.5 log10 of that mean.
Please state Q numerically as 0.144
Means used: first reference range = 42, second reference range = 32.8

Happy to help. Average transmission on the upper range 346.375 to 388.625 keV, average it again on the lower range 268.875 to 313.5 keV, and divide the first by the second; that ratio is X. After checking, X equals 0.73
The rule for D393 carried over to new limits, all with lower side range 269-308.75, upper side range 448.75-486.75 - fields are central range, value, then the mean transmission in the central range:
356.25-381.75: 4.9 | 31.5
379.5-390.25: 3.1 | 27.2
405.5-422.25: -0.4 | 37.2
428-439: -0.4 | 36.5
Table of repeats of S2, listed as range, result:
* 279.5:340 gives 46.85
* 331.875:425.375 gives 40.3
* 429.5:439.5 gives 37.44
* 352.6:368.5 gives 36.41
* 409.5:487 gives 38.85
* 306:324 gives 42.94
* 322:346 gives 38.18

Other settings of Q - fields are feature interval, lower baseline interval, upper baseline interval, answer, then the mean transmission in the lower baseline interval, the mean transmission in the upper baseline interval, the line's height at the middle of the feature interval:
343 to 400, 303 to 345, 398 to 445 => 0.18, 37.5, 36.7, 37.1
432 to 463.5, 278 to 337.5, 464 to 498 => 0.03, 40.4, 33.3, 34.6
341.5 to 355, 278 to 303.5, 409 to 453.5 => 0.14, 43.8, 35.9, 40.5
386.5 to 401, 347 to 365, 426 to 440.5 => 0.18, 34.1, 36.7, 35.4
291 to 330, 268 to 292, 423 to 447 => 0.07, 44.5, 36.4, 42.9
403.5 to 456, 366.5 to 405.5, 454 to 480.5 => -0.12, 30.7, 33.4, 32.1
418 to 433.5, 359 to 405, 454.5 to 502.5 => -0.16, 30.9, 32.9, 31.8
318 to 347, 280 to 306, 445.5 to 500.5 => 0.15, 43.3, 32.8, 41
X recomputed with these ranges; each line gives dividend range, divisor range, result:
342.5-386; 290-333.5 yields 0.81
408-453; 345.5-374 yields 1.07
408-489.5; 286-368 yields 0.92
